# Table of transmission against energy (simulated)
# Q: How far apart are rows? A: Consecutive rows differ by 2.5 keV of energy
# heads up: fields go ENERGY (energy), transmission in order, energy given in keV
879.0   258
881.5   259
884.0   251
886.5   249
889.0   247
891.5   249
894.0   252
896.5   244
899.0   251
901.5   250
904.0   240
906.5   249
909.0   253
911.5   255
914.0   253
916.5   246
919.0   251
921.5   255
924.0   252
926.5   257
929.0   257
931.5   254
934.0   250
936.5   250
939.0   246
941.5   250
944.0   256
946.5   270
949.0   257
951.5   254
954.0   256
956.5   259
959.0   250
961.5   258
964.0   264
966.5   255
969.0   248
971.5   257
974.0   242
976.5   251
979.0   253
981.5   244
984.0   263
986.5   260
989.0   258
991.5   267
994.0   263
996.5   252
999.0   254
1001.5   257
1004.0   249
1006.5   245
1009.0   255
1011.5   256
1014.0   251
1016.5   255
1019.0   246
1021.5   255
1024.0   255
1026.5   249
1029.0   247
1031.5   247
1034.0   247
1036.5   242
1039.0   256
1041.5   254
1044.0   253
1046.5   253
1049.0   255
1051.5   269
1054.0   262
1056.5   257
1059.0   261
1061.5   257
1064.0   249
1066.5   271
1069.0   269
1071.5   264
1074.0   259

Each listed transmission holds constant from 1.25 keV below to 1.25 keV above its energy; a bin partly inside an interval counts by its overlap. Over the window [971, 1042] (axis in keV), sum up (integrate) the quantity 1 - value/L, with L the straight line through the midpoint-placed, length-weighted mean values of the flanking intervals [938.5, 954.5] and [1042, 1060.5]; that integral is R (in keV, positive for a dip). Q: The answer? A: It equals 1.3 keV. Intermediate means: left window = 256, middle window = 253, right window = 258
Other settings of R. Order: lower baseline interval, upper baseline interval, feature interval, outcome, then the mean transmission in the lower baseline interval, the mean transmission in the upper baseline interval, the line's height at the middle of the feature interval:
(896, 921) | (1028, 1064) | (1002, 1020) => 0.1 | 250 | 254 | 253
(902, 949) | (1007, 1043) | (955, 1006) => -0.7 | 253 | 251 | 252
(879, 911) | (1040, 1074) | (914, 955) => -0.2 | 250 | 259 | 252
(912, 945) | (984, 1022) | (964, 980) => 0.1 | 252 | 255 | 254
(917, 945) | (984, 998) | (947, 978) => 0.2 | 252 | 260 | 256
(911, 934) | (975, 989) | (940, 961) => -0.2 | 253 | 254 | 254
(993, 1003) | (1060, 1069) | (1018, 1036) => 0.6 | 256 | 260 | 258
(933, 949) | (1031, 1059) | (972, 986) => 0.2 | 254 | 255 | 254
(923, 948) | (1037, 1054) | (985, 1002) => -0.2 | 254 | 256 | 255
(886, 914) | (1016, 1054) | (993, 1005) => -0.2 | 249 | 252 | 252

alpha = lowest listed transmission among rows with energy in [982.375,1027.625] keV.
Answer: 245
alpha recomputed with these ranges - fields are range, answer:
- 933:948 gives 246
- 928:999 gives 242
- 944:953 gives 254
